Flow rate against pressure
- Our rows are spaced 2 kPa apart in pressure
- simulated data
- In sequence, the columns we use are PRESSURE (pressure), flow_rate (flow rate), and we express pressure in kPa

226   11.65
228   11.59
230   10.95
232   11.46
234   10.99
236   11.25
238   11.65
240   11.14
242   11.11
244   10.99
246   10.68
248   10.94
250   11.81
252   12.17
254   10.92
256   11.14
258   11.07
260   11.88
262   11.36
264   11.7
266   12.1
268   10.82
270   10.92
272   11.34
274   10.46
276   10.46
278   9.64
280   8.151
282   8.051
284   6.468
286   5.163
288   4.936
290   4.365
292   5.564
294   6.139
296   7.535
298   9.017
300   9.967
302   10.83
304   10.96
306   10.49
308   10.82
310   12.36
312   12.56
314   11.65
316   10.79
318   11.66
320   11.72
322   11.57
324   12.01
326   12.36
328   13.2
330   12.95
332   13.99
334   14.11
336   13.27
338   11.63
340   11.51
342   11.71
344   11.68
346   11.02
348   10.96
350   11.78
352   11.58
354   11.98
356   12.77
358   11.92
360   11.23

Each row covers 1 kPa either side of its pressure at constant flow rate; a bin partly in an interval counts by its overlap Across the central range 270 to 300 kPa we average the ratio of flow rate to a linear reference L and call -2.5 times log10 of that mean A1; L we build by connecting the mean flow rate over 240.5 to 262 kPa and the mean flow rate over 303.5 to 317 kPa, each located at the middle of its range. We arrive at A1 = 0.40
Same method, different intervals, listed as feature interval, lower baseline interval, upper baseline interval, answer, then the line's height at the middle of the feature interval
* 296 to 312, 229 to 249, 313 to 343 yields 0.14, 12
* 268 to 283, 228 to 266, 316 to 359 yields 0.17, 11.6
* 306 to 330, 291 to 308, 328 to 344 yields -0.10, 10.8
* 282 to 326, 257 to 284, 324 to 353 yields 0.21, 11.3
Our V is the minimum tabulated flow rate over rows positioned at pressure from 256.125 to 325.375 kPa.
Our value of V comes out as 4.365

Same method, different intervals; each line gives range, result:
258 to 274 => 10.46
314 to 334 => 10.79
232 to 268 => 10.68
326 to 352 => 10.96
